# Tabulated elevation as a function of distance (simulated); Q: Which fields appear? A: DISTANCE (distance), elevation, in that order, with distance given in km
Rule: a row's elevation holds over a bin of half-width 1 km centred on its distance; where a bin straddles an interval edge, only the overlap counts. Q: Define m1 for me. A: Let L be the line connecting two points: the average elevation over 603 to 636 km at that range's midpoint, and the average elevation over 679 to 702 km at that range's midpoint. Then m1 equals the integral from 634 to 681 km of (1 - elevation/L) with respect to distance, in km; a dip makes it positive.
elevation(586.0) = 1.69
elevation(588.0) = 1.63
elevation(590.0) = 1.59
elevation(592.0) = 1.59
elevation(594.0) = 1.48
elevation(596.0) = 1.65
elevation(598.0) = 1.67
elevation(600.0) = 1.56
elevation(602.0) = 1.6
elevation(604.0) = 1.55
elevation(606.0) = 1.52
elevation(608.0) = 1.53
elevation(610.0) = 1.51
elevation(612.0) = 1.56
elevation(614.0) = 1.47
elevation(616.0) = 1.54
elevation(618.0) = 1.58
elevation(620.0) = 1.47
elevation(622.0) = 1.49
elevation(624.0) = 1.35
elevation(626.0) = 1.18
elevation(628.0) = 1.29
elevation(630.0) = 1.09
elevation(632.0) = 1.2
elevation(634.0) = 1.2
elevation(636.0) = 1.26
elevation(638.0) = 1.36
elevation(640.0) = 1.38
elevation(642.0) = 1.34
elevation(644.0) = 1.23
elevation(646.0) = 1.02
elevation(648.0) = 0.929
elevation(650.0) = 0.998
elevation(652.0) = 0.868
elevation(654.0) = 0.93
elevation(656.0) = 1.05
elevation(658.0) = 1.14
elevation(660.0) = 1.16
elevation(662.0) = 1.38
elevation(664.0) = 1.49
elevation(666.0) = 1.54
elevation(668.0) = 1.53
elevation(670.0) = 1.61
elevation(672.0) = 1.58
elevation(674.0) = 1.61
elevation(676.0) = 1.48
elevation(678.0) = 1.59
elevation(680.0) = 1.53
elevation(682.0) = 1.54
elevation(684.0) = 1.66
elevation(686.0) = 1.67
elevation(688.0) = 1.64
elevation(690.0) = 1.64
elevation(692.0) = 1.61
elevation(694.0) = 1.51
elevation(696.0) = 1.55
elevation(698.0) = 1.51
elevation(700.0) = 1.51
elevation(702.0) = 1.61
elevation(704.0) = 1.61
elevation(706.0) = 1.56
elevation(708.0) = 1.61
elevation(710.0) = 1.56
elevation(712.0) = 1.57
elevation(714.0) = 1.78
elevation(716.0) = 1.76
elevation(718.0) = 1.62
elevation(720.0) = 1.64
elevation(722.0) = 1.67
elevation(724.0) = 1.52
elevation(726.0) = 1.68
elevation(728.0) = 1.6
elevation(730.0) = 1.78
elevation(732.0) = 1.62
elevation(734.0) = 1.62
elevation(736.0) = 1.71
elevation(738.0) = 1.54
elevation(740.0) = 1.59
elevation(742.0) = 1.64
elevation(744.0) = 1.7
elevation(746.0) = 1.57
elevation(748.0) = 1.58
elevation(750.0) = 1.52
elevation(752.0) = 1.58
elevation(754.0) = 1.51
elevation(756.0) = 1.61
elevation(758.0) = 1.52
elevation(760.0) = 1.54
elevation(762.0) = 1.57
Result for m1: 6.2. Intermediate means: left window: 1.4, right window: 1.58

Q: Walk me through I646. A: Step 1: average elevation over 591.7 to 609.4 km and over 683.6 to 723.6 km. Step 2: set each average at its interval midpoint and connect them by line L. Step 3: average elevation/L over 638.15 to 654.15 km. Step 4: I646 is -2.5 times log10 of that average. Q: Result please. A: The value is 0.39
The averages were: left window 1.57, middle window 1.11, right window 1.61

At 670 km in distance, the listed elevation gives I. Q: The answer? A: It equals 1.61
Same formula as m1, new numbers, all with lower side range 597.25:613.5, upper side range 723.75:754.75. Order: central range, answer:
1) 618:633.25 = 2.5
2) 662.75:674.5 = 0.2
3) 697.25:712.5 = 0.3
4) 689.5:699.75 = 0.2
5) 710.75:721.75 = -0.5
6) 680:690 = -0.2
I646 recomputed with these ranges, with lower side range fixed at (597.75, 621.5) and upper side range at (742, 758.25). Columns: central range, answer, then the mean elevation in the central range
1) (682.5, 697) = -0.03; 1.61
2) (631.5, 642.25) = 0.20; 1.29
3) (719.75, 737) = -0.05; 1.65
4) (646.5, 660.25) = 0.48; 1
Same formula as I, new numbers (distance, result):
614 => 1.47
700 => 1.51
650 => 0.998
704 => 1.61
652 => 0.868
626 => 1.18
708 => 1.61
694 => 1.51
